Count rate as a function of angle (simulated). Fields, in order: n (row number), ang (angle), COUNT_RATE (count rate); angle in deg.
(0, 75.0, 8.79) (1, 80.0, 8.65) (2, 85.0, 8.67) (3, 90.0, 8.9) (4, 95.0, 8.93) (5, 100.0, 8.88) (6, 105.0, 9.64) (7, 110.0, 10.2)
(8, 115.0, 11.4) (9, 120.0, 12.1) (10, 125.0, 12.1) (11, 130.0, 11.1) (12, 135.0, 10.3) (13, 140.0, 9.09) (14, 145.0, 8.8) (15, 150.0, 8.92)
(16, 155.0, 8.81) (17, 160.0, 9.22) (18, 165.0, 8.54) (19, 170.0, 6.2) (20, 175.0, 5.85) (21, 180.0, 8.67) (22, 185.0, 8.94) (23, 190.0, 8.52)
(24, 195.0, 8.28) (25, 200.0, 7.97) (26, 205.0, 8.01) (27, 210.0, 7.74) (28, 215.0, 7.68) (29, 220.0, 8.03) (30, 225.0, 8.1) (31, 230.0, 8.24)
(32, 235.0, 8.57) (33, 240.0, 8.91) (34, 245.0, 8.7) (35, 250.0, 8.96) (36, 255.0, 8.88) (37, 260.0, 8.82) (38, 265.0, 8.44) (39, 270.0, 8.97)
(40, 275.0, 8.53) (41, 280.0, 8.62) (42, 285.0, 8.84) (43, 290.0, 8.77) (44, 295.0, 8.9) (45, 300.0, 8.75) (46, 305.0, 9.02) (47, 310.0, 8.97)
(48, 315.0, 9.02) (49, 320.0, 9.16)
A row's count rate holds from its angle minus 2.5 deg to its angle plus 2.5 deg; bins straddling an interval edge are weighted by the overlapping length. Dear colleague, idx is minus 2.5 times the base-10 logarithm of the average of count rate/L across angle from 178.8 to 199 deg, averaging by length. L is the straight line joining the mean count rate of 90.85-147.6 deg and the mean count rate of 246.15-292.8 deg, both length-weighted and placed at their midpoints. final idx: 0.117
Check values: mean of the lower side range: 10.2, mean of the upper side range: 8.76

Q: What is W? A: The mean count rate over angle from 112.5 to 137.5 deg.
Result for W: 11.4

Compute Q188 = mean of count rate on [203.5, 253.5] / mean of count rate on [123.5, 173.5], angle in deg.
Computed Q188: 0.9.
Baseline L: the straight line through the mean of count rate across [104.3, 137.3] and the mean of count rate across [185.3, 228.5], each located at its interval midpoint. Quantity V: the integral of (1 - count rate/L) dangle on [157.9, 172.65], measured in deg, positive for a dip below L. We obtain 2.5 deg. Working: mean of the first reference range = 11.1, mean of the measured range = 7.93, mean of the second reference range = 8.09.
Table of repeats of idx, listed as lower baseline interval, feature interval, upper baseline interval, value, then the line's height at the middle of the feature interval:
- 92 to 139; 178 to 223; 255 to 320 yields 0.177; 9.65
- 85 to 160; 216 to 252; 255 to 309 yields 0.080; 9.11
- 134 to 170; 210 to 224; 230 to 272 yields 0.120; 8.78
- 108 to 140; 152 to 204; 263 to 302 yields 0.256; 10.3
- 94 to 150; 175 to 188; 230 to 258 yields 0.156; 9.5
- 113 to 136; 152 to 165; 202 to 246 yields 0.161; 10.4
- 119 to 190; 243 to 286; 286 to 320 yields 0.027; 8.97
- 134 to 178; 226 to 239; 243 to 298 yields 0.026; 8.63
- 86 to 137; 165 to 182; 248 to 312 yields 0.345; 9.75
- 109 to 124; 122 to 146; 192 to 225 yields 0.039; 10.8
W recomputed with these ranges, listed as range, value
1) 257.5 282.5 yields 8.68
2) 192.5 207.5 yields 8.09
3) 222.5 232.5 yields 8.17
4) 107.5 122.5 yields 11.2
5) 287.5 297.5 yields 8.83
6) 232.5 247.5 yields 8.73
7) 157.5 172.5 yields 7.99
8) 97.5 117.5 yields 10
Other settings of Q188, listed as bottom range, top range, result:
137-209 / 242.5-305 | 1.06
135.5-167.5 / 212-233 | 0.89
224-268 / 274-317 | 1.02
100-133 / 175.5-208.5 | 0.75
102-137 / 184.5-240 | 0.75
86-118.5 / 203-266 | 0.87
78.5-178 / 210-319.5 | 0.93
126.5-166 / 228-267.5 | 0.92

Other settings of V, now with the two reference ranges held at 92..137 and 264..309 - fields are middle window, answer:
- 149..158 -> 1.1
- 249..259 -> 0.2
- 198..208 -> 1.7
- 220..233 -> 1.7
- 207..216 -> 1.7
